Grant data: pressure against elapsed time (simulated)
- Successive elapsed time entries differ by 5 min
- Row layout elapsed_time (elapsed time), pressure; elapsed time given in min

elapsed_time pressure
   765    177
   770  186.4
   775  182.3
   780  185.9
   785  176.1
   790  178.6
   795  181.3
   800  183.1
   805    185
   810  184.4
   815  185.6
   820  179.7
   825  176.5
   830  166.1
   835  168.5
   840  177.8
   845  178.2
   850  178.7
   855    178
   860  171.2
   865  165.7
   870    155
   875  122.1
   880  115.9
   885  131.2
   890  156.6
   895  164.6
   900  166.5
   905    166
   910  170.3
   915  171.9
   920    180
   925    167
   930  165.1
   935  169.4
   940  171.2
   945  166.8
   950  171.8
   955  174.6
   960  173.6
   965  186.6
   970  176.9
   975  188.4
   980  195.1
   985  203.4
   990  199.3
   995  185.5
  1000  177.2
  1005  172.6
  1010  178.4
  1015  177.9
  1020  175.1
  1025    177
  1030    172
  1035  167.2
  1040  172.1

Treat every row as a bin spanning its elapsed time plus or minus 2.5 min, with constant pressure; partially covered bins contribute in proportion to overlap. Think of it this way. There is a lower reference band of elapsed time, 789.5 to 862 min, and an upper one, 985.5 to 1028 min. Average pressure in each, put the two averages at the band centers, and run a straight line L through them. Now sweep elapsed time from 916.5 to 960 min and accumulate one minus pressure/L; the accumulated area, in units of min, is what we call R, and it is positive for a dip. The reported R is 2.2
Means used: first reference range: 178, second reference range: 181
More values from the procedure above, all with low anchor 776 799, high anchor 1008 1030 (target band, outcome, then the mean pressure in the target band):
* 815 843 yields 0.80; 175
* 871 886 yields 4.49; 125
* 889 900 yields 1.00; 162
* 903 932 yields 1.33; 170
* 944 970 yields 0.33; 175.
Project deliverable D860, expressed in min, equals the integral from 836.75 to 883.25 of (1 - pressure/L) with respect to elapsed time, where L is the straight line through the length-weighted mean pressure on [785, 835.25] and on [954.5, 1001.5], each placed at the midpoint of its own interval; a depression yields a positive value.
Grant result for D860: 5.5 min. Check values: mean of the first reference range 179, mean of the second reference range 187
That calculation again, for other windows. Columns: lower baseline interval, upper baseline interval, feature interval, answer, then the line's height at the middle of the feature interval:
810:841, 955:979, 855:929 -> 8.5 min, 179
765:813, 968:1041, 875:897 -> 5.2 min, 182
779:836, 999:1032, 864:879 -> 3.0 min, 178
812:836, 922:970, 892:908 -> 0.7 min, 174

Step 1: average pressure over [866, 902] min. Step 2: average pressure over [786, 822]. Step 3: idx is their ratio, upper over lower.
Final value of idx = 0.8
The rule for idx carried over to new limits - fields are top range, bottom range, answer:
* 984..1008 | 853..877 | 1.17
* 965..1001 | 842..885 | 1.21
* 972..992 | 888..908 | 1.20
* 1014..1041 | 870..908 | 1.18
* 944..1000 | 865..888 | 1.36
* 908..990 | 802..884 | 1.06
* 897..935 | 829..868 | 0.98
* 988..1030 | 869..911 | 1.21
